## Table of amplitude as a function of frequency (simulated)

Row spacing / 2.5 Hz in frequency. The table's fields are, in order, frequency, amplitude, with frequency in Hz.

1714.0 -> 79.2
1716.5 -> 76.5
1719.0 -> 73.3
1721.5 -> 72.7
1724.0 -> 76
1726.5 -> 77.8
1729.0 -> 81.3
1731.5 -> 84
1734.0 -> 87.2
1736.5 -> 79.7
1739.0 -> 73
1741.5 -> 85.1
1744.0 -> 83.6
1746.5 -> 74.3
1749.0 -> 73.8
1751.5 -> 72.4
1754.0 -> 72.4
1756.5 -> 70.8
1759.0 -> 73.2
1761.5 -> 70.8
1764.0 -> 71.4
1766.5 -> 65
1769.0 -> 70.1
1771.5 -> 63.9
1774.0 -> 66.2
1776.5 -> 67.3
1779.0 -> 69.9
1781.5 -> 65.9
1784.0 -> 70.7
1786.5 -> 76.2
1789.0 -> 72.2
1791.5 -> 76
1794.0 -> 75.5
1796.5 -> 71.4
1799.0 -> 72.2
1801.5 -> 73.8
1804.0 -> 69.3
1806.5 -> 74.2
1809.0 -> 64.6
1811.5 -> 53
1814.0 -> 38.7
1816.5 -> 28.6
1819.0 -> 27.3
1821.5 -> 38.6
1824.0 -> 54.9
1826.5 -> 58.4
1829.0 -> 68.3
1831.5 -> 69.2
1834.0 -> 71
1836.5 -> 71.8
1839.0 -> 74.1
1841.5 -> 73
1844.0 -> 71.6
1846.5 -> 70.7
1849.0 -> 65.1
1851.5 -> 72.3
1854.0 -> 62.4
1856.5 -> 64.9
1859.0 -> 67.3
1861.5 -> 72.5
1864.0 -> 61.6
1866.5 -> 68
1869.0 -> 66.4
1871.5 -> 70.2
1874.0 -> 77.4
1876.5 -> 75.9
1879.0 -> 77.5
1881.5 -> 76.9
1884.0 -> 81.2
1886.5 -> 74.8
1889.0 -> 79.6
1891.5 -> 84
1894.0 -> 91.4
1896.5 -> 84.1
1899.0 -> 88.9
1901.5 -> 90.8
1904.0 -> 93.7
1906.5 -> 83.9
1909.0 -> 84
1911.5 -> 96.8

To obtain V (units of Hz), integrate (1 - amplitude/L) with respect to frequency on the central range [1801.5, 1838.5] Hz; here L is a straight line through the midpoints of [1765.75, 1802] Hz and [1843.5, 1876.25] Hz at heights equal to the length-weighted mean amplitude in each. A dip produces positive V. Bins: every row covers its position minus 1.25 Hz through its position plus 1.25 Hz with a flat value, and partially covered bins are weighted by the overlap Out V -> 6.6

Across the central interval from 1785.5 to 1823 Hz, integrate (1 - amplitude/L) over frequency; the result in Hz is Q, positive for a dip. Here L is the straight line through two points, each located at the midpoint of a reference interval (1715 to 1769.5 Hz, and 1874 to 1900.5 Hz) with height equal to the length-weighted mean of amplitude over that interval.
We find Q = 8.36 Hz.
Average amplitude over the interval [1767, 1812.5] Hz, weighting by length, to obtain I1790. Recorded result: 69.6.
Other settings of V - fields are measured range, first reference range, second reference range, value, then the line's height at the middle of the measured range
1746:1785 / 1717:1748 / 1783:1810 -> 3.0 Hz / 75.6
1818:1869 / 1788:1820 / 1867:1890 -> 3.4 Hz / 68.8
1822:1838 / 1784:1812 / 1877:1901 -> 2.3 Hz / 75.1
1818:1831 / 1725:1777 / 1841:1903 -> 4.1 Hz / 74.7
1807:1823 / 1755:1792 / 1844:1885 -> 6.1 Hz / 70.2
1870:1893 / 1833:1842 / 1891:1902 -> 1.8 Hz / 84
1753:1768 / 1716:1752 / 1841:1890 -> 1.2 Hz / 76.8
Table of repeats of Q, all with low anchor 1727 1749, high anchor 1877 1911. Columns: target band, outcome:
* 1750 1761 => 1.2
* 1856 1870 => 2.8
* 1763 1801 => 5.2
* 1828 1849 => 3.0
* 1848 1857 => 1.8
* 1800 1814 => 3.0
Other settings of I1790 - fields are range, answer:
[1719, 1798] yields 73.9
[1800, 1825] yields 52.5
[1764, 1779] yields 67.2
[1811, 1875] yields 62.3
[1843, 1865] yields 67.6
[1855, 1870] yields 66.7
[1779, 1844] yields 63.8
